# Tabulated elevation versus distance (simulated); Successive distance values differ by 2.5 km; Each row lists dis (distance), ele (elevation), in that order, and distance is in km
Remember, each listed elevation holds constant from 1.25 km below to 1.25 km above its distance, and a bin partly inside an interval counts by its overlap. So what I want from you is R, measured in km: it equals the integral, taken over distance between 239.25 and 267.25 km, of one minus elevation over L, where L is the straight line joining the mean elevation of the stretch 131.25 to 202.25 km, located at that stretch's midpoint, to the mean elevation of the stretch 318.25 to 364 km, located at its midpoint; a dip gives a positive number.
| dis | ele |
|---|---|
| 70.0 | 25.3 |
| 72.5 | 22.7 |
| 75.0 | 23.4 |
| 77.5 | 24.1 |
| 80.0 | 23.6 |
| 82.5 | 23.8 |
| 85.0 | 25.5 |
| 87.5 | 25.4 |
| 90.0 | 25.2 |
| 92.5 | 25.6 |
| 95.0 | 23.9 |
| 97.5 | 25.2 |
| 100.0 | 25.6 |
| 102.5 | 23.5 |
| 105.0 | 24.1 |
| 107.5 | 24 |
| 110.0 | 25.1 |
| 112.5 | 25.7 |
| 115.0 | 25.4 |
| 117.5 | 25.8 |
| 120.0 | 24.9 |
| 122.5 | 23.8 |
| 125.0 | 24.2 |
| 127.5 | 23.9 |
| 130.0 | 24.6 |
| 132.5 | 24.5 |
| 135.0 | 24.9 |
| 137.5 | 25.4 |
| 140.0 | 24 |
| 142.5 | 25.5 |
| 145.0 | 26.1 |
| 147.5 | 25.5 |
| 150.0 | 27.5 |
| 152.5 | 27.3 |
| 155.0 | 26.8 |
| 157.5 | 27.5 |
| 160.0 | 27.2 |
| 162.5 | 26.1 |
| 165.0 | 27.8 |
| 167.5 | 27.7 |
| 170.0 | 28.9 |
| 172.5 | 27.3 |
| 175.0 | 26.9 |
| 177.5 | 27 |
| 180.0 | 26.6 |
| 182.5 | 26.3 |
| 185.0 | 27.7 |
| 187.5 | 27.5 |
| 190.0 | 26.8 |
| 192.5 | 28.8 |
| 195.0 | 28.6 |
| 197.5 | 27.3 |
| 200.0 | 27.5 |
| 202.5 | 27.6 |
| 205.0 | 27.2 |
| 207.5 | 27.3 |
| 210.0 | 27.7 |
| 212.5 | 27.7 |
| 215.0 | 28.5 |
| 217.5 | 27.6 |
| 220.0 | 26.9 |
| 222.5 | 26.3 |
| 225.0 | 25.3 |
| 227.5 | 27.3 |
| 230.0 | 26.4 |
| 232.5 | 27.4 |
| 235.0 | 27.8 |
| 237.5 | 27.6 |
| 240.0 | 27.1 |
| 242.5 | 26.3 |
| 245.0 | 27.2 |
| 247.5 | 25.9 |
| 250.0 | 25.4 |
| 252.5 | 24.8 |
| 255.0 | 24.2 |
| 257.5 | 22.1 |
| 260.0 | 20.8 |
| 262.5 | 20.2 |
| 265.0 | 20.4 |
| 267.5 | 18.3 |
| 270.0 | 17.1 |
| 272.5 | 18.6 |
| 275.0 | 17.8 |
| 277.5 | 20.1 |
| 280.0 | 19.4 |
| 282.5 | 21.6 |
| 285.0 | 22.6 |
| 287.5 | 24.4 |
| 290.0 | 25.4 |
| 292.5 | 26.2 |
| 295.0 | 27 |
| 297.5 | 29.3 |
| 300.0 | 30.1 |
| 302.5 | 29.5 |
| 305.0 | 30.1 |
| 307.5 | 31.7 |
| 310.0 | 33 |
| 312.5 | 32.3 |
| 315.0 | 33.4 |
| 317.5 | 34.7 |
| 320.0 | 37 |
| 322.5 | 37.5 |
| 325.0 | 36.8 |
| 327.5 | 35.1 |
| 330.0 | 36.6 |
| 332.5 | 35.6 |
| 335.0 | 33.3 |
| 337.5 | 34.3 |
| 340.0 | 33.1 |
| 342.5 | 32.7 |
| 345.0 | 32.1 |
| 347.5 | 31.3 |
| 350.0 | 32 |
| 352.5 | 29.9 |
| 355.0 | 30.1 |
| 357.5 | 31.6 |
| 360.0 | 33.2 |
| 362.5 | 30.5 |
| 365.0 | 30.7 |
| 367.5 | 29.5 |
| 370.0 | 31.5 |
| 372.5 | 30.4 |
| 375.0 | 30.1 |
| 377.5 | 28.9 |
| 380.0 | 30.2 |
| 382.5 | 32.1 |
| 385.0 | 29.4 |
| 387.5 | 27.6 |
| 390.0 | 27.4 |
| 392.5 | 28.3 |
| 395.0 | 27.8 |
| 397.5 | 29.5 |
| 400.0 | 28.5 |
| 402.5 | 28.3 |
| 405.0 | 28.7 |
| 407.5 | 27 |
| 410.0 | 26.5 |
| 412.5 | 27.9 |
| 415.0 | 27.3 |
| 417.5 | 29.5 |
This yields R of 5.88 km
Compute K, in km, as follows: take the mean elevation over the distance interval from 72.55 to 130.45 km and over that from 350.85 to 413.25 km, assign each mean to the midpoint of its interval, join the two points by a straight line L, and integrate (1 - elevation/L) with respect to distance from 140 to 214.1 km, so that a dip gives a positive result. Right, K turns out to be -3.68 km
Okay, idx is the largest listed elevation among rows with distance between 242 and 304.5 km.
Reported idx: 30.1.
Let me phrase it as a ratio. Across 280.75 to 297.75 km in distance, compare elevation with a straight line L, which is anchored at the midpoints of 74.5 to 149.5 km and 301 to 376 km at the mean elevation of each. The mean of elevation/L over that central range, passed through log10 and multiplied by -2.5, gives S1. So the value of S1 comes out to 0.24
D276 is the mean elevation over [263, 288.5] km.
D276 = 20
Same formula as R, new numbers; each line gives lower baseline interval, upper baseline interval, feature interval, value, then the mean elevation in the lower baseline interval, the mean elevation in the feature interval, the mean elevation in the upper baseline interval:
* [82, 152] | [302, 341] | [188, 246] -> 4.1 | 25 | 27.3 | 34.1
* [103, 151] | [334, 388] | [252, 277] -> 7.3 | 25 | 20.3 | 31.2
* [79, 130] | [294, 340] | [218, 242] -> 2.3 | 24.7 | 26.9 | 33.2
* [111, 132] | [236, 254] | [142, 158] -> -0.9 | 24.8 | 26.6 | 26.3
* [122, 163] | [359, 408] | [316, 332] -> -4.3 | 25.6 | 36.2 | 29.5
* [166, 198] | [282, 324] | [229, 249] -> 1.2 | 27.5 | 26.9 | 29.9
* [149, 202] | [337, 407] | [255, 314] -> 9.6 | 27.4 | 24.3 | 30.3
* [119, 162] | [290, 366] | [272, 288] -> 5.2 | 25.5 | 20.6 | 32.2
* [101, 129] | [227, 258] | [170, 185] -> -1.0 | 24.6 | 27.1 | 26.2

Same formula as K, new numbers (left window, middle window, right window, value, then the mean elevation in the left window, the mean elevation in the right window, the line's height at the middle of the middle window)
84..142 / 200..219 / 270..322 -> -1.2 km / 24.8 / 27.1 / 26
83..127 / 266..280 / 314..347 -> 6.0 km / 24.8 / 34.7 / 32.2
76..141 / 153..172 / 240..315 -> -2.1 km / 24.7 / 24.7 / 24.7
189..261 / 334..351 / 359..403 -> -2.2 km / 26.6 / 29.7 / 28.9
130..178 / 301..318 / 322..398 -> -0.9 km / 26.5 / 31.5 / 30.3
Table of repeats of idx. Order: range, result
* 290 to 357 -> 37.5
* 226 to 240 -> 27.8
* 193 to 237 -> 28.6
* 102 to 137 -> 25.8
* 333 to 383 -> 34.3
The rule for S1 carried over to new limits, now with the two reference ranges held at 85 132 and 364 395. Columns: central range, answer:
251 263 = 0.209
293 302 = -0.019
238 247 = 0.013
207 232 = -0.014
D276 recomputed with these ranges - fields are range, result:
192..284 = 24.8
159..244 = 27.3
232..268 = 24.4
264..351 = 28.9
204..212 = 27.4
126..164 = 25.8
